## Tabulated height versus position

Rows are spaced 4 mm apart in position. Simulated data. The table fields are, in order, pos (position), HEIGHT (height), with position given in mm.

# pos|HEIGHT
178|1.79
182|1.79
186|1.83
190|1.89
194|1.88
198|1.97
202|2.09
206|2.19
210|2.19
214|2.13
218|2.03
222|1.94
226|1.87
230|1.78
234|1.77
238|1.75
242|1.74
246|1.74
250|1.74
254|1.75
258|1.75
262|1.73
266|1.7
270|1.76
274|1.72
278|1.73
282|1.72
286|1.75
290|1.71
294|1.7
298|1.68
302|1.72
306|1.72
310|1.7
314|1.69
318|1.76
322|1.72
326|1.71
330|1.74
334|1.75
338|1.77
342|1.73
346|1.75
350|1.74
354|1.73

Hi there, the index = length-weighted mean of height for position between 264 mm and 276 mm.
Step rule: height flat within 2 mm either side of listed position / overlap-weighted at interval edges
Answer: 1.73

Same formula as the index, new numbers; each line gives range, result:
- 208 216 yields 2.16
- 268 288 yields 1.74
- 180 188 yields 1.81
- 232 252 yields 1.75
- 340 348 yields 1.74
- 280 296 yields 1.72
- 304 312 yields 1.71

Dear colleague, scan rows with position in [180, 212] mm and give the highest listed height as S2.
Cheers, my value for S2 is 2.19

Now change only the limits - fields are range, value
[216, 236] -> 2.03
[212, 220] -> 2.13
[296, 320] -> 1.76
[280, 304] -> 1.75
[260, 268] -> 1.73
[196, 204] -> 2.09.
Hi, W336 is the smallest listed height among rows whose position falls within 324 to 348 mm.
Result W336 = 1.71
